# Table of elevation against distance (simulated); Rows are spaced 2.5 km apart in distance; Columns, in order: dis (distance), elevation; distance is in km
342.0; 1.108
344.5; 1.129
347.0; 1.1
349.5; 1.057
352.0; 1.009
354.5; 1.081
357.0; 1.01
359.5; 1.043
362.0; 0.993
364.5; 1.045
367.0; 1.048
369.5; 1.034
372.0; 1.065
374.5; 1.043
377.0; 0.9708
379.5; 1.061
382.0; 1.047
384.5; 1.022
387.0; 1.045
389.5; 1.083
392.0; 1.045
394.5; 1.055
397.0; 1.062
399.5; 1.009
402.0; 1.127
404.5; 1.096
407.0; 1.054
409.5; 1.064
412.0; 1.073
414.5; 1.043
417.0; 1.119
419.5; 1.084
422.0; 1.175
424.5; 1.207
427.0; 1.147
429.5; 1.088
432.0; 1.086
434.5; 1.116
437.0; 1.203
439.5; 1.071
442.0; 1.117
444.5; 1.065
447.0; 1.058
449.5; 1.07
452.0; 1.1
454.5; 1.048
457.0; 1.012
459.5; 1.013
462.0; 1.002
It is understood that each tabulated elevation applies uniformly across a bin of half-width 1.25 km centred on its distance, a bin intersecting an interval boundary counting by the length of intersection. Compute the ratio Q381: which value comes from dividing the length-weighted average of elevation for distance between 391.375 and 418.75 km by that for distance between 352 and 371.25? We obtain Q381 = 1.03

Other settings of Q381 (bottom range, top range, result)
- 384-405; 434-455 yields 1.03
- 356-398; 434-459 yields 1.04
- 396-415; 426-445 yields 1.04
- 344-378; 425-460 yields 1.04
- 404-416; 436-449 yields 1.03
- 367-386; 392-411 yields 1.03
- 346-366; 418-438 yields 1.09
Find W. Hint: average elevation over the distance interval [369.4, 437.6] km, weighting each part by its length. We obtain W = 1.08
